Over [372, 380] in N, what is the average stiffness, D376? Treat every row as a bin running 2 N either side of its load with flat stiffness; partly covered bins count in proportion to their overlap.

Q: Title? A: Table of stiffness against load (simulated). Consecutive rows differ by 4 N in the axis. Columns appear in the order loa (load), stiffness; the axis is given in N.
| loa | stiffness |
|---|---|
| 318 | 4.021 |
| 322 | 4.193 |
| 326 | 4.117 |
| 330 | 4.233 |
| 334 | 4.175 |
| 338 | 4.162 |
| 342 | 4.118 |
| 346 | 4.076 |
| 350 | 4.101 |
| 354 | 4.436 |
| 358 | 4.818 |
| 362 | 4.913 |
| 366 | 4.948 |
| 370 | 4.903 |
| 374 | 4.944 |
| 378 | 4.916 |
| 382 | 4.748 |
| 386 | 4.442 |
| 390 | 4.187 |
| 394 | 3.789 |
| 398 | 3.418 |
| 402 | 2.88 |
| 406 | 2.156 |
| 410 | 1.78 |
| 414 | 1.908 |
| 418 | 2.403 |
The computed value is 4.93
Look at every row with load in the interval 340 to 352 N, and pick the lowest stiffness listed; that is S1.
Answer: 4.076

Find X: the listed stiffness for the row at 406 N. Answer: 2.156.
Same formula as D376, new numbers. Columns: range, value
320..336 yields 4.18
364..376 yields 4.93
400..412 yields 2.27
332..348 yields 4.13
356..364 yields 4.87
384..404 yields 3.74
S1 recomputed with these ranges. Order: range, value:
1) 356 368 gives 4.818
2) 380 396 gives 3.789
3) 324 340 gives 4.117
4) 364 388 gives 4.442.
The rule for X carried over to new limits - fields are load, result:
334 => 4.175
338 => 4.162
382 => 4.748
